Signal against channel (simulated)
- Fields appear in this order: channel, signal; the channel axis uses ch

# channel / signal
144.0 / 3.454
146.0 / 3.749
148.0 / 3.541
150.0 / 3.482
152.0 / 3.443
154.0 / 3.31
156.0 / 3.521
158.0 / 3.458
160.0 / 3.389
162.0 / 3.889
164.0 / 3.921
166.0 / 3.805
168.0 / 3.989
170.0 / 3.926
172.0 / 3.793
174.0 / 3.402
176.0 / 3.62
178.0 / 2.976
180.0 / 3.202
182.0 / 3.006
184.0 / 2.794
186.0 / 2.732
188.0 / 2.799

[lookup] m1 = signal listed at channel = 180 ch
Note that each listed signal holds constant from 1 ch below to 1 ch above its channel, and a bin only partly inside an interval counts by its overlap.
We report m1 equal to 3.202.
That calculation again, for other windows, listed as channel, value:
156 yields 3.521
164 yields 3.921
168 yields 3.989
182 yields 3.006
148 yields 3.541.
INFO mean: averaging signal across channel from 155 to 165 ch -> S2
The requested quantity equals 3.64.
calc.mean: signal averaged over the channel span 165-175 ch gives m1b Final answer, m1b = 3.78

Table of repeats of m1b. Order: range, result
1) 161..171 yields 3.91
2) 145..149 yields 3.65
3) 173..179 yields 3.33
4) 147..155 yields 3.44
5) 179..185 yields 3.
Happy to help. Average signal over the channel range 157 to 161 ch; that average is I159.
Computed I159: 3.42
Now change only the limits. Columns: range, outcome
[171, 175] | 3.6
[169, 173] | 3.86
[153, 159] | 3.43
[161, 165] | 3.9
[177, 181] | 3.09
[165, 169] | 3.9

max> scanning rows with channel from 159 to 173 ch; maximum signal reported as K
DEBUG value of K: 3.989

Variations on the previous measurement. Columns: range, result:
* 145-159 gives 3.749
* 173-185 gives 3.62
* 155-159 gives 3.521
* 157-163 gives 3.889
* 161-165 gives 3.921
